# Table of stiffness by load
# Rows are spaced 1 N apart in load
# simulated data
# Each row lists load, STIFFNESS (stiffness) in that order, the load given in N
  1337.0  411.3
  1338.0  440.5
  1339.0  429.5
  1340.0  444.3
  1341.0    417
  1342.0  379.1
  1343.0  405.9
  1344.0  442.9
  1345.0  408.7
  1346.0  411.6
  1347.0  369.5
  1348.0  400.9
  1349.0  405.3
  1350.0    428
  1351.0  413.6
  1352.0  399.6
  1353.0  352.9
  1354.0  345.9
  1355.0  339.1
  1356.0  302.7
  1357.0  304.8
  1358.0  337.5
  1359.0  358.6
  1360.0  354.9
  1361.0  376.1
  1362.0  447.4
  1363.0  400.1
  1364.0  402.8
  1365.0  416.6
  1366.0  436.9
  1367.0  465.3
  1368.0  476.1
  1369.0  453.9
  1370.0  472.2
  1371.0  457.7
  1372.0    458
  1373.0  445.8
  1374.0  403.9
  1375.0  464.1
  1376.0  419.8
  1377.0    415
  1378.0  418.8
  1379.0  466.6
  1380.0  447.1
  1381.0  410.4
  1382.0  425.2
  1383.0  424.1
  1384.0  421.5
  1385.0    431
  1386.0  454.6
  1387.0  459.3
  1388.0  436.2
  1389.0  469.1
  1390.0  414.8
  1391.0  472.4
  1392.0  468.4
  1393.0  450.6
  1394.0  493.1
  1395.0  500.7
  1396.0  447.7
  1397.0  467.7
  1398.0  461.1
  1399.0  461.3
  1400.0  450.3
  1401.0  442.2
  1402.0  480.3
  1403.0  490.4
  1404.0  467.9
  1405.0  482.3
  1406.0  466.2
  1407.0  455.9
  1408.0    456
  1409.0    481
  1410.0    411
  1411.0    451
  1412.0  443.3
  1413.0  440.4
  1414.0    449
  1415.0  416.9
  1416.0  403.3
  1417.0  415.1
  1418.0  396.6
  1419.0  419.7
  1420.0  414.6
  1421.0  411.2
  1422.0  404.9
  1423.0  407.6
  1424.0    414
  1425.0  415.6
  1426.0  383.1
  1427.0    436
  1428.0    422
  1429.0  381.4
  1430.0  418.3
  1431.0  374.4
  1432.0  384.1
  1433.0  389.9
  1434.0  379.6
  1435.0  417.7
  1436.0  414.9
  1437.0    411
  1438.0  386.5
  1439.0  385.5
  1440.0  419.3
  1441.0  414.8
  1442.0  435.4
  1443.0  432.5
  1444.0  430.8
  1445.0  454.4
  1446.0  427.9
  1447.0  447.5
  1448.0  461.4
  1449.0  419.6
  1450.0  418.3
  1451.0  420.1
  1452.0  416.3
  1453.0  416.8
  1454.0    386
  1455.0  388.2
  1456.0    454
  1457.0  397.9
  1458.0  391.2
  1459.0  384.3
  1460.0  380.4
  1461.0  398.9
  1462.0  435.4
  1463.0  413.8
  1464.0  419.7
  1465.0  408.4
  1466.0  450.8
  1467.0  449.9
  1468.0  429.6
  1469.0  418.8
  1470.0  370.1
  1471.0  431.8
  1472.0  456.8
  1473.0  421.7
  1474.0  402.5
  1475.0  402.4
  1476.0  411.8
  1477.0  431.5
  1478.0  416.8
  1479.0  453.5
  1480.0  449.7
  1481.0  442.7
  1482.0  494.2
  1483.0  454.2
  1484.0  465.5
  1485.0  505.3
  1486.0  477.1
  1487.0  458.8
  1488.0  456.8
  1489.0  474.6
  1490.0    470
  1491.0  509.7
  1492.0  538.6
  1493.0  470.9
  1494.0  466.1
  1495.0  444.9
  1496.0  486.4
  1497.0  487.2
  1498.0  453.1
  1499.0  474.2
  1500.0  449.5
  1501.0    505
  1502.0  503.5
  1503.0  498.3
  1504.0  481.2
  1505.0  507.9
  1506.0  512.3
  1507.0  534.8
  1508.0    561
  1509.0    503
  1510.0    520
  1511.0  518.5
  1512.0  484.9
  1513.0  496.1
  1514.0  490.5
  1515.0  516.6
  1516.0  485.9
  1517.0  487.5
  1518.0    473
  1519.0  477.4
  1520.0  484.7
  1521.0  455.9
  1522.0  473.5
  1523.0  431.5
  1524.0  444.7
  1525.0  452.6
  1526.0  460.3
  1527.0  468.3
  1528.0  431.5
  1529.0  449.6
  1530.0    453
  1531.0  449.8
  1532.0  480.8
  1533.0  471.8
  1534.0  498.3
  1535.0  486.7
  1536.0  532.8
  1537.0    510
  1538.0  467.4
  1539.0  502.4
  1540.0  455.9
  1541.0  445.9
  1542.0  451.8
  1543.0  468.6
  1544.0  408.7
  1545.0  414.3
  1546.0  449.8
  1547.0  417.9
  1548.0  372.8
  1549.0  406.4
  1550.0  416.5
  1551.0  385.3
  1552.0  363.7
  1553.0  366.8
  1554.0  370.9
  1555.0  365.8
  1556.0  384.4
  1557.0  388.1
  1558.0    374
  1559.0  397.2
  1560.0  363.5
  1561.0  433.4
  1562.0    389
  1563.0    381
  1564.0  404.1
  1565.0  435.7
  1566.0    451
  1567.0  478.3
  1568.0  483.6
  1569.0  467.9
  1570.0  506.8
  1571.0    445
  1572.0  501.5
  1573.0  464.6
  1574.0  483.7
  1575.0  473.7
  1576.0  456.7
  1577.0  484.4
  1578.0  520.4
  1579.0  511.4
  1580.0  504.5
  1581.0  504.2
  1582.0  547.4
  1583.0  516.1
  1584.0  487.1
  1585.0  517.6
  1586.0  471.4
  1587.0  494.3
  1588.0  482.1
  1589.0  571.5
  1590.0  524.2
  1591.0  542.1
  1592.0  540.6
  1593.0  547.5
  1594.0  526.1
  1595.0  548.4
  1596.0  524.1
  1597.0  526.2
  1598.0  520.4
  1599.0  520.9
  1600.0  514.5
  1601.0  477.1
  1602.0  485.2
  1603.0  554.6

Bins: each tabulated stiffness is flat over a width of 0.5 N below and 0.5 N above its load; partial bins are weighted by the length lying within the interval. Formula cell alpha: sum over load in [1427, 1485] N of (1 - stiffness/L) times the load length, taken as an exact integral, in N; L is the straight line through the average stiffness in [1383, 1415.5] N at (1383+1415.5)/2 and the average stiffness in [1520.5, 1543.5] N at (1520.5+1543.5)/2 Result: 5.1 N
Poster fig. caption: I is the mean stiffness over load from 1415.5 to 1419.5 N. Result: 409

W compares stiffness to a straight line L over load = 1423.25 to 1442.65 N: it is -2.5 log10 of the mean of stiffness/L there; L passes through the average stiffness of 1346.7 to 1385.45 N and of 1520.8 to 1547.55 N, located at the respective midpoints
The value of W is 0.07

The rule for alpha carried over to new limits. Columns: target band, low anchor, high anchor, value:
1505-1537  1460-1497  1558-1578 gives -2.67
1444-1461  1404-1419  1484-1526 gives 1.62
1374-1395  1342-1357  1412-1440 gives -2.56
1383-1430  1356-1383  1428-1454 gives -2.84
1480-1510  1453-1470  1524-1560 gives -4.60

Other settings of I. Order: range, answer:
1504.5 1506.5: 510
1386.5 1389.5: 455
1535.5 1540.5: 494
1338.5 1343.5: 415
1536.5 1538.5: 489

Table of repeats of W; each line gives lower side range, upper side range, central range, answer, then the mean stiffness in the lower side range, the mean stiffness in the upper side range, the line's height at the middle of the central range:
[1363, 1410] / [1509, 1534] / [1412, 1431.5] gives 0.11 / 450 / 474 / 457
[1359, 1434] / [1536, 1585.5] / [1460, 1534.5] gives -0.06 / 435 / 446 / 442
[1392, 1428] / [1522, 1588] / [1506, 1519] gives -0.13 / 443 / 451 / 448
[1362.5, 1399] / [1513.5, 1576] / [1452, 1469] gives 0.08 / 445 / 445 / 445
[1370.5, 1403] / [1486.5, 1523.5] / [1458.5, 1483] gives 0.13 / 449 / 488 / 476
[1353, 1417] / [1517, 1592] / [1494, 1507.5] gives -0.09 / 433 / 457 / 449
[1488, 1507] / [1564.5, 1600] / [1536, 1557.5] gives 0.17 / 486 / 502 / 495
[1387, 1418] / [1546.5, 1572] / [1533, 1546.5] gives -0.13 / 454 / 412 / 417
